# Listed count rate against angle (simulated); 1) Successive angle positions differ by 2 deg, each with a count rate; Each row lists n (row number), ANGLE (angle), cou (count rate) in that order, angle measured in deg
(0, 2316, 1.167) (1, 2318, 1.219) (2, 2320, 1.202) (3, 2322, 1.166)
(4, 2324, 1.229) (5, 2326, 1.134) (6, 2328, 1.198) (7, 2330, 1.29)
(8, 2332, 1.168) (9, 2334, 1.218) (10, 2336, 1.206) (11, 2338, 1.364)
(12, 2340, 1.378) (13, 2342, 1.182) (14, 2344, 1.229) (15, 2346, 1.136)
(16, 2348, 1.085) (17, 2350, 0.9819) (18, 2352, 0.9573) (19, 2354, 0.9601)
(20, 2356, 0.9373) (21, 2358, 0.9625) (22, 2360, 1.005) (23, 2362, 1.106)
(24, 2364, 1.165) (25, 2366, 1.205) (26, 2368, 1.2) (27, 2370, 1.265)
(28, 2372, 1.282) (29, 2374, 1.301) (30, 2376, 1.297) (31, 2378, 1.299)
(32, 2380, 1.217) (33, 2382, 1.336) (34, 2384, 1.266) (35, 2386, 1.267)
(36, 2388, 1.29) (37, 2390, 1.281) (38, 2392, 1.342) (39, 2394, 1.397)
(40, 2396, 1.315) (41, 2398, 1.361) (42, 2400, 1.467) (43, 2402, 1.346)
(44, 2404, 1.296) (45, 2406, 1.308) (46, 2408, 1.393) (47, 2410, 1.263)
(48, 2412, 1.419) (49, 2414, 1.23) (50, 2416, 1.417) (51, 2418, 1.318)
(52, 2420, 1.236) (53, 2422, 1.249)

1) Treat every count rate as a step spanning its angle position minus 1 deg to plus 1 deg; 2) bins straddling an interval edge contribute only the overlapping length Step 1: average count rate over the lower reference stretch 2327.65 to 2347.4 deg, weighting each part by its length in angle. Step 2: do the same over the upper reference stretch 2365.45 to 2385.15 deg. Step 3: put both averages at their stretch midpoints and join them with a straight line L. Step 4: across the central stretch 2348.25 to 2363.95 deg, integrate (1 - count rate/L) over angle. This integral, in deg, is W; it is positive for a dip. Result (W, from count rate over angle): 3.1 deg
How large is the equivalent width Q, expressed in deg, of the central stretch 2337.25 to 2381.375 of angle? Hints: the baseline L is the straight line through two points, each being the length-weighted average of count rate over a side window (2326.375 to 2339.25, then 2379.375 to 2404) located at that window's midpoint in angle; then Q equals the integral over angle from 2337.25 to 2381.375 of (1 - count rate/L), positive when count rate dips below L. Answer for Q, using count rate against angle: 4.0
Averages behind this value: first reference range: 1.24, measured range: 1.16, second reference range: 1.32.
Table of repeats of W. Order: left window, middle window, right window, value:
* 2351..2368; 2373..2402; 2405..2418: -2.78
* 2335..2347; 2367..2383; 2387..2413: 0.36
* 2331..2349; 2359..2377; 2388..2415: 1.00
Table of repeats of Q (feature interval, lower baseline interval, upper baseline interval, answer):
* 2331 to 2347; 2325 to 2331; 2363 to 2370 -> -0.4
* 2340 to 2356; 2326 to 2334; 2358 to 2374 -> 1.4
